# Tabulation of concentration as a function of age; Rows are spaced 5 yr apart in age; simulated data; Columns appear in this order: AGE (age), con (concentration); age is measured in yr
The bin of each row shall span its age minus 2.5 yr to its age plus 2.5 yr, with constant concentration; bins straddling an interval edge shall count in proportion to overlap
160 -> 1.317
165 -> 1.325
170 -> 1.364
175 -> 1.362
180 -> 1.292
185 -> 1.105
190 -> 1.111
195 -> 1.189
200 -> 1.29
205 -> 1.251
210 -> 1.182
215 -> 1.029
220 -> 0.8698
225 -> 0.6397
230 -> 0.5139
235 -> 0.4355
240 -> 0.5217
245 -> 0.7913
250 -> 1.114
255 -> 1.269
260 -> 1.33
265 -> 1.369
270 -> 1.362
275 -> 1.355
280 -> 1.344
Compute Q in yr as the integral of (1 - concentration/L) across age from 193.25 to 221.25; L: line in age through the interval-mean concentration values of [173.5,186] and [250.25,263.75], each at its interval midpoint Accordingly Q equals 2.7 yr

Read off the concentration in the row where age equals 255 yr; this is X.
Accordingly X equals 1.269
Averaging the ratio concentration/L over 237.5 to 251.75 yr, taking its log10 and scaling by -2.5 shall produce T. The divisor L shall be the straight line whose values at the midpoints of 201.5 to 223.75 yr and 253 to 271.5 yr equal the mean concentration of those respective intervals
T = 0.49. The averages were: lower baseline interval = 1.07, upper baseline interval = 1.33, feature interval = 0.793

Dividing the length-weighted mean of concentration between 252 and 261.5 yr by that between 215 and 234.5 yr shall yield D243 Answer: 1.9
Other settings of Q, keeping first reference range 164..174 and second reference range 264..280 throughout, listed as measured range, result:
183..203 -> 2.6 yr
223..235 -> 7.2 yr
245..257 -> 2.2 yr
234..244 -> 6.1 yr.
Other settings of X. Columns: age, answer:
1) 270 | 1.362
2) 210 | 1.182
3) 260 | 1.33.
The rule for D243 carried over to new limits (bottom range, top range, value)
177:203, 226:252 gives 0.55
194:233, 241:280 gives 1.23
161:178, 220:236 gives 0.44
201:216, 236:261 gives 0.81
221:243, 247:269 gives 2.27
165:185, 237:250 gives 0.56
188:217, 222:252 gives 0.56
